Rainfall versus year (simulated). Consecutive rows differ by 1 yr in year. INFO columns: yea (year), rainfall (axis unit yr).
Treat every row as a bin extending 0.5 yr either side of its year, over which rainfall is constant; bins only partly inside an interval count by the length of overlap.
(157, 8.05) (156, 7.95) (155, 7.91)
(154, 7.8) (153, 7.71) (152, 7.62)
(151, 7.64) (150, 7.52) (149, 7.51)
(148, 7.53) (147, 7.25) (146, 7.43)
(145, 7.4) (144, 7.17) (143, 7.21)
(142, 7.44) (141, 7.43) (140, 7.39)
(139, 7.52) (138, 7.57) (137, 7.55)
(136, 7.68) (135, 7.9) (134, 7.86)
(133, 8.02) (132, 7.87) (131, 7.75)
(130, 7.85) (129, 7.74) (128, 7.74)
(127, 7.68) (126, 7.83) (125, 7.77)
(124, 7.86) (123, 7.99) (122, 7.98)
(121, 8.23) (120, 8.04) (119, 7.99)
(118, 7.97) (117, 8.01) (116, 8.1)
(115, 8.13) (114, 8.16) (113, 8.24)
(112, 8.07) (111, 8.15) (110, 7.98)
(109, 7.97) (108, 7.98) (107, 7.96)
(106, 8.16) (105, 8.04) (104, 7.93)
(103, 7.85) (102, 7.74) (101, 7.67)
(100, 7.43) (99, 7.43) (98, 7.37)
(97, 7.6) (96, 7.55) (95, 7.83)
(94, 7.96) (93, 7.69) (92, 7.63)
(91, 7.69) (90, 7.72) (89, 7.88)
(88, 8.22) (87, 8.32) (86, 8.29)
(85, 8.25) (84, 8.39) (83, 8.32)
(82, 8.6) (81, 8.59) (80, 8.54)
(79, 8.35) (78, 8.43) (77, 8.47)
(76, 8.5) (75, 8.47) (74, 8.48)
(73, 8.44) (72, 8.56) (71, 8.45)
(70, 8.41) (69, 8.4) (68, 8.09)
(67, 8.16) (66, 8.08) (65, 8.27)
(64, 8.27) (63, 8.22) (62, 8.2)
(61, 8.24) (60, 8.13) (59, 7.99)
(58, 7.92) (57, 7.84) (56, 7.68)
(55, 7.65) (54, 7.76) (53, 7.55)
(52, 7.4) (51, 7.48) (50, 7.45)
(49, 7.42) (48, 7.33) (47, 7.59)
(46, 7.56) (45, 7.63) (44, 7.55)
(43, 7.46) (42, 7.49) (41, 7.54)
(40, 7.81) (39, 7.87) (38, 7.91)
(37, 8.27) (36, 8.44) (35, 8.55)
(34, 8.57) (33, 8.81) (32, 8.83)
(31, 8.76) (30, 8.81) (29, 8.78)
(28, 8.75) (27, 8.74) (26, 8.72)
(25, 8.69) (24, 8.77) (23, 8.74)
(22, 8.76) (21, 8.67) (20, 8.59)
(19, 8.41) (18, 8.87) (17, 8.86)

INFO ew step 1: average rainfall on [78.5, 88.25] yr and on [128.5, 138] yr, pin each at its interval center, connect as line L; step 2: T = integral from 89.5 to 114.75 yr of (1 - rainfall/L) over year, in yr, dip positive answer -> 1.0 yr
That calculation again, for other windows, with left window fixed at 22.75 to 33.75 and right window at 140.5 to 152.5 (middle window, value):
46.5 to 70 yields 1.5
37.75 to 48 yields 1.2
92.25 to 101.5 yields 0.4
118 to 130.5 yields -0.3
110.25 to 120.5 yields -0.4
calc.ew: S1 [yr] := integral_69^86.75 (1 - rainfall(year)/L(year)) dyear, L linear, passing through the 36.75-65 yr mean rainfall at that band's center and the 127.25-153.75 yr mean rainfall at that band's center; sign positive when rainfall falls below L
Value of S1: -1.7 yr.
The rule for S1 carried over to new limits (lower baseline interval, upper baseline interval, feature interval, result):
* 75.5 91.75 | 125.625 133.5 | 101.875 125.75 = -0.1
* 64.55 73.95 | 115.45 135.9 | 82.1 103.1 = 0.7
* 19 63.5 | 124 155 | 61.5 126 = -1.9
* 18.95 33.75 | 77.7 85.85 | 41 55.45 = 1.8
